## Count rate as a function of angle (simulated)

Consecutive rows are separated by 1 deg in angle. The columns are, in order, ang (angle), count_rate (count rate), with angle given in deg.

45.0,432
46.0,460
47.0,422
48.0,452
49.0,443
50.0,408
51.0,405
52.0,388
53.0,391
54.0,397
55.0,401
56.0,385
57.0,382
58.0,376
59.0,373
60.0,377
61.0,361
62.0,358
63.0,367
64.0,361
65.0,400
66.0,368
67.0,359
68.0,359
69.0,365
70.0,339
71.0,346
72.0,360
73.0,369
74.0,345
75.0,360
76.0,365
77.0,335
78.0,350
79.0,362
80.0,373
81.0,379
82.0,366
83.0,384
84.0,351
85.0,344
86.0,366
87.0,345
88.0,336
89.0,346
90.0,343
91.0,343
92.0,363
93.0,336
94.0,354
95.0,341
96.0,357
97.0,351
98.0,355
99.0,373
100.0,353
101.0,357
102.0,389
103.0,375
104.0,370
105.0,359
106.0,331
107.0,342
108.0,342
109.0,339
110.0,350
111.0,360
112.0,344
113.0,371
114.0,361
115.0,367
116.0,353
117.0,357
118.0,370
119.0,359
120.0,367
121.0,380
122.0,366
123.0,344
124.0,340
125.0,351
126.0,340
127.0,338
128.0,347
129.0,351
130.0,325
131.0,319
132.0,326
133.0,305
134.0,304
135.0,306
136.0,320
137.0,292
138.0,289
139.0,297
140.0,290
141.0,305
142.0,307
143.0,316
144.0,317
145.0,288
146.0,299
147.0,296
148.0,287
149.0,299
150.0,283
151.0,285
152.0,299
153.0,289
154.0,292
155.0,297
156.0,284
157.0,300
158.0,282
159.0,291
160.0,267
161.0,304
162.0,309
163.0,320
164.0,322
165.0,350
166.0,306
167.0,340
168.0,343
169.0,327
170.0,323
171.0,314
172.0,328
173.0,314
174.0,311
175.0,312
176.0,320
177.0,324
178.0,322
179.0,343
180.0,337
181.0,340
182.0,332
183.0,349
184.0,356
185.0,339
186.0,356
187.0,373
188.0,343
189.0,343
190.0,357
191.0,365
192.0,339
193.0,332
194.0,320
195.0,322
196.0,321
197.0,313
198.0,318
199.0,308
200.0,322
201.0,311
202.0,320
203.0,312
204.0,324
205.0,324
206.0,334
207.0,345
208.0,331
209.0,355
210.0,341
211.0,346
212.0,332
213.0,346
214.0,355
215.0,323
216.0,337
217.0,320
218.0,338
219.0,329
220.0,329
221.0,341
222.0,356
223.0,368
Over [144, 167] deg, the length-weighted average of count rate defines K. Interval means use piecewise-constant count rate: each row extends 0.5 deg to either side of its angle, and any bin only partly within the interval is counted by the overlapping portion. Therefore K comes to 299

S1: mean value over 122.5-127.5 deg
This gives 343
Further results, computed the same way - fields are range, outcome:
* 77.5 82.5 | 366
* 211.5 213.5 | 339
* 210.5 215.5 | 340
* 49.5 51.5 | 406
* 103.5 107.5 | 350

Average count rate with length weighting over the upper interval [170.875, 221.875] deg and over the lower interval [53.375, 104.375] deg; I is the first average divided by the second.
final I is 0.92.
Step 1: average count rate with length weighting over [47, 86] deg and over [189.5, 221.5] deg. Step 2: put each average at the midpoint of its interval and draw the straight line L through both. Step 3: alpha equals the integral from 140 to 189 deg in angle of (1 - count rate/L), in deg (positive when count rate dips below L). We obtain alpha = 4.05 deg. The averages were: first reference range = 374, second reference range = 332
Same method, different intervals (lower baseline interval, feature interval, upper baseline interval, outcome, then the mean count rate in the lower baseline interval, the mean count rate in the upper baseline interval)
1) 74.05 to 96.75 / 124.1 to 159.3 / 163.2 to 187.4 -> 3.51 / 354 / 332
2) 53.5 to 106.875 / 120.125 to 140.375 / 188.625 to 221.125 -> 1.28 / 361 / 332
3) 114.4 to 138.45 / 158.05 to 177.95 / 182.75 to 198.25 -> 1.37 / 338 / 341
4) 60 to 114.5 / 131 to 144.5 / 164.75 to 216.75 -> 1.52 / 357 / 333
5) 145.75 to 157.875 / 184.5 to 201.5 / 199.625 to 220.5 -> -0.74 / 292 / 332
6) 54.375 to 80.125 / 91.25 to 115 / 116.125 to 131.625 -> 0.01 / 365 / 350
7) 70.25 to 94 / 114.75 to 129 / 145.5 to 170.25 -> -1.19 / 355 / 304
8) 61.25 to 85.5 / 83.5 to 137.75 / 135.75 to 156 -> -3.25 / 361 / 297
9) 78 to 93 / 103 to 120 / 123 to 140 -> -0.96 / 356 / 322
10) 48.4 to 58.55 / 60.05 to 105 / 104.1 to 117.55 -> 1.92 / 398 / 353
